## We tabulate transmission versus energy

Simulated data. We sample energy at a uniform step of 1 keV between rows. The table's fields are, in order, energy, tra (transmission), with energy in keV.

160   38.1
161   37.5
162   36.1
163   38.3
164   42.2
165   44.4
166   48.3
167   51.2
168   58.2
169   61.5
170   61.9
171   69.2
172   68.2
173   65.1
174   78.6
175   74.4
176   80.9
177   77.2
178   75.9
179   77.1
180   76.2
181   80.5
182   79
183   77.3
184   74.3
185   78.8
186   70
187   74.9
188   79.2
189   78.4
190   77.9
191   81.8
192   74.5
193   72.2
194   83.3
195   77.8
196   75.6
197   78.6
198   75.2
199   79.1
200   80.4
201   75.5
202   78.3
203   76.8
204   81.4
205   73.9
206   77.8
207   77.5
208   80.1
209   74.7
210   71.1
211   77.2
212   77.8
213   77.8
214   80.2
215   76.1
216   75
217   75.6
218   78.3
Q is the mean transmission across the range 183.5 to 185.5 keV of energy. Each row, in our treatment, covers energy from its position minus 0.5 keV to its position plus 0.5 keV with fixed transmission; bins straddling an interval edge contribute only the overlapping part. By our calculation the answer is 76.5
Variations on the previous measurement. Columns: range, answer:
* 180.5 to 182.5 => 79.8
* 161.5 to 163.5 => 37.2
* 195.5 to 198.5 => 76.5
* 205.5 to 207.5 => 77.7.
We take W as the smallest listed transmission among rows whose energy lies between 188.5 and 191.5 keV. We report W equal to 77.9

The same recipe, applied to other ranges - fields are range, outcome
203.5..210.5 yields 71.1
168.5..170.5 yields 61.5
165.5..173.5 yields 48.3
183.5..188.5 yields 70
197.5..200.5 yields 75.2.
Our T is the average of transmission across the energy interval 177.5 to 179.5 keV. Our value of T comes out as 76.5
